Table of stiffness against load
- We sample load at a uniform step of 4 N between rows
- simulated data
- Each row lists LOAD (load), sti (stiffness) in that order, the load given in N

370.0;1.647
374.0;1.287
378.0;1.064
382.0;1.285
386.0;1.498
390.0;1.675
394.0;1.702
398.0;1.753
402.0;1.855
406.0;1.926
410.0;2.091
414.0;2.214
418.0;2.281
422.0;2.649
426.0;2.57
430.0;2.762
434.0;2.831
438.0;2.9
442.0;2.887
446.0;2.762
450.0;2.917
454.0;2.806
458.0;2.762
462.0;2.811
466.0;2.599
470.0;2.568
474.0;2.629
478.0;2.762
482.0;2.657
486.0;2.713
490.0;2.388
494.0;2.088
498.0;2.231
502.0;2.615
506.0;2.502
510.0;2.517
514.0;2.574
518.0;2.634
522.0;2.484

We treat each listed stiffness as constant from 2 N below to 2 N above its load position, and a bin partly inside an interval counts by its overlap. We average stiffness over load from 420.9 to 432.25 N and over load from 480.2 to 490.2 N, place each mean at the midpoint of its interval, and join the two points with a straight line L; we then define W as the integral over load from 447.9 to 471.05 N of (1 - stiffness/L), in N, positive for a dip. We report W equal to -1.0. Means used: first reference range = 2.66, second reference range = 2.62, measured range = 2.75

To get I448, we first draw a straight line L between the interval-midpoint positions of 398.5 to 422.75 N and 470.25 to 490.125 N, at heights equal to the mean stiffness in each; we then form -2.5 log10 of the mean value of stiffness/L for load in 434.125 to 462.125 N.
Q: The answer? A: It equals -0.181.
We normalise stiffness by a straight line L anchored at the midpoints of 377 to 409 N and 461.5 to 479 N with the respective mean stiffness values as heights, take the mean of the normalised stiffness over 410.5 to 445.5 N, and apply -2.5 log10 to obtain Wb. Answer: -0.24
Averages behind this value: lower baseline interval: 1.63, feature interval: 2.62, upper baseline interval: 2.66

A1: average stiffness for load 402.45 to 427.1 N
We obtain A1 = 2.25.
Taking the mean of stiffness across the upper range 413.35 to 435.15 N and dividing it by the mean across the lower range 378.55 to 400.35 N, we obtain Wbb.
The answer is 1.65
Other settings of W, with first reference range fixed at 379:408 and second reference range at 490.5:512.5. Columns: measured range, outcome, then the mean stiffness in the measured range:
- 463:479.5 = -3.48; 2.65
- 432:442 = -4.71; 2.87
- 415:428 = -4.48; 2.48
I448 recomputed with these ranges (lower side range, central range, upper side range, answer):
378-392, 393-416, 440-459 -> -0.047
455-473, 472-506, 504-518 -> 0.044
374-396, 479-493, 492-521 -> -0.128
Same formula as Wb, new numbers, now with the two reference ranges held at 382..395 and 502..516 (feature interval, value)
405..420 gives -0.21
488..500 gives 0.09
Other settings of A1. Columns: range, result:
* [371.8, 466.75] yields 2.24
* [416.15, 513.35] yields 2.63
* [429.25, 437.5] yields 2.82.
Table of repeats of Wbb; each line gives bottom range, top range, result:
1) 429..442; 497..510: 0.87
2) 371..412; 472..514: 1.56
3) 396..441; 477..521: 1.06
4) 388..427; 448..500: 1.27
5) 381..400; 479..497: 1.54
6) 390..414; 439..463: 1.51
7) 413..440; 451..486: 1.03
